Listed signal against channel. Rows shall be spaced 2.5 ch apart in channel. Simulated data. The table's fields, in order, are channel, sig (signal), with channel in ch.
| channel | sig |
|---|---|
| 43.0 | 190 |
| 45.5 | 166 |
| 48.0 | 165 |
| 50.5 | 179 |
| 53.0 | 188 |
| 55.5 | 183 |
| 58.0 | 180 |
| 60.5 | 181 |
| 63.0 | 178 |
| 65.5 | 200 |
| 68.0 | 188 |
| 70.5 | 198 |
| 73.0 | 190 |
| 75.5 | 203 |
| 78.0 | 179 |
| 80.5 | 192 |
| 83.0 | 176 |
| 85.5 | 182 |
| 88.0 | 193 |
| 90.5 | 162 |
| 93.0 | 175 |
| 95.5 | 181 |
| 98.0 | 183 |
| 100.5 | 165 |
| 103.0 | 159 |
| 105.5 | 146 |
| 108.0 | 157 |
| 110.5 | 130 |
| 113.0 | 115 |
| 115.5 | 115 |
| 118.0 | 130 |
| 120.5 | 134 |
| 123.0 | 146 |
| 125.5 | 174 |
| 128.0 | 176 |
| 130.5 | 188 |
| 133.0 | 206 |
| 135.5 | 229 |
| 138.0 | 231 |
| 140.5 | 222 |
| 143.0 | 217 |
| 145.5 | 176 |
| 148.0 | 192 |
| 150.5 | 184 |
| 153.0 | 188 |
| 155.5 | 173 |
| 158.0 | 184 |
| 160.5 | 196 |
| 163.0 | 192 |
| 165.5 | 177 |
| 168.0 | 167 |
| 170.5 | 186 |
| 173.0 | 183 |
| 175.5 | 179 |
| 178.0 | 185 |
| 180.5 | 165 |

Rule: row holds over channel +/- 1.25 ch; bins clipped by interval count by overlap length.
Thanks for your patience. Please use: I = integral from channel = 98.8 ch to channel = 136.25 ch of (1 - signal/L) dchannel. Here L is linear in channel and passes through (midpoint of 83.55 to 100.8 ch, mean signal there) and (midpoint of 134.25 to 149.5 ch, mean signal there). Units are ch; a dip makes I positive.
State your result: 7.25 ch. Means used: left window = 178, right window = 211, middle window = 157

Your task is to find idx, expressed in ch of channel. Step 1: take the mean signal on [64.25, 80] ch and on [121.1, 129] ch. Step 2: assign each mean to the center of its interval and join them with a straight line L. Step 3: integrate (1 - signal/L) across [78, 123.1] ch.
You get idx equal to 4.7 ch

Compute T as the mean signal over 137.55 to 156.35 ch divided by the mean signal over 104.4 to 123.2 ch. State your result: 1.5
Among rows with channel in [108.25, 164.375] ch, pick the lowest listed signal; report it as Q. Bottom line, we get 115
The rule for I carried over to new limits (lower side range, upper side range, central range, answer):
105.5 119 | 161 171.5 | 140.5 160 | -2.84 ch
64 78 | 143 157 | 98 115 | 3.89 ch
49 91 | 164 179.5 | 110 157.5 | 1.51 ch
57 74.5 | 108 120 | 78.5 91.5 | -1.39 ch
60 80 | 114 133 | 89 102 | 0.00 ch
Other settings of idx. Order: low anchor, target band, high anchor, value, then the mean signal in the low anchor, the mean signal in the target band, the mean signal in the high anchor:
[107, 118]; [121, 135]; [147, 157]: -2.54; 129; 178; 184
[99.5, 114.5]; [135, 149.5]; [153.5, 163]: -3.14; 144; 210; 186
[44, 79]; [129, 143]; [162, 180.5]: -2.57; 184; 215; 180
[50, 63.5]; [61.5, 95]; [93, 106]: -1.99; 182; 186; 169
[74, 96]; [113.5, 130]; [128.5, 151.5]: 4.27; 183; 146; 204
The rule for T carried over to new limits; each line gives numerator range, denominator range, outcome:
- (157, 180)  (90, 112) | 1.13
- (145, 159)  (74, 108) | 1.04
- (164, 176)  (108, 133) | 1.20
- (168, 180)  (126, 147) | 0.88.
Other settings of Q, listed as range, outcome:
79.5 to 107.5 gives 146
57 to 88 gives 176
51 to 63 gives 178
